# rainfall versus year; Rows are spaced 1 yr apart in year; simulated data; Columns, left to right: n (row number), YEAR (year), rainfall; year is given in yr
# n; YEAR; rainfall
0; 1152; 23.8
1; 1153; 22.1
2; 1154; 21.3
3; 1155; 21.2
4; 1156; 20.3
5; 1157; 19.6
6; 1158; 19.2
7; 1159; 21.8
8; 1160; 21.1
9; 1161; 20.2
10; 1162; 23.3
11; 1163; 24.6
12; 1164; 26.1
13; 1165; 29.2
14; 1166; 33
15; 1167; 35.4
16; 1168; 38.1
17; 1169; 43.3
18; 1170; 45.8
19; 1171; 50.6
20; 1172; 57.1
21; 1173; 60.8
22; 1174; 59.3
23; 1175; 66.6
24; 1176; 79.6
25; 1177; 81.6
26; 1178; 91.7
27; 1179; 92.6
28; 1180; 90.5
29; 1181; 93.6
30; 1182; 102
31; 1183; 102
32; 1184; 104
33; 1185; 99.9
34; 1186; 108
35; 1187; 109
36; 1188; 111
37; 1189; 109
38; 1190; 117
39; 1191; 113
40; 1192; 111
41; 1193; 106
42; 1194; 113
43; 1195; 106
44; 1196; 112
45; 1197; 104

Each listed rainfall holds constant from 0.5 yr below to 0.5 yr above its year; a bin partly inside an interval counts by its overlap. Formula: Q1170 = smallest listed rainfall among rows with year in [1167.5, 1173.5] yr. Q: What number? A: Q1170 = 38.1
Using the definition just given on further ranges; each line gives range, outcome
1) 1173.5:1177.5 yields 59.3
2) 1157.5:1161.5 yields 19.2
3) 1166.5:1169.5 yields 35.4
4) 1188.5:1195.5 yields 106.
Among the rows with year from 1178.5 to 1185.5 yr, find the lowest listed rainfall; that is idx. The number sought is 90.5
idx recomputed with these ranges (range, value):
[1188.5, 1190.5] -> 109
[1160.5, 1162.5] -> 20.2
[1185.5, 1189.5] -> 108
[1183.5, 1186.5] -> 99.9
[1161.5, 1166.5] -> 23.3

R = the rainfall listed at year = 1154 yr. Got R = 21.3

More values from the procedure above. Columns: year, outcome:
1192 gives 111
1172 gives 57.1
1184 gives 104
